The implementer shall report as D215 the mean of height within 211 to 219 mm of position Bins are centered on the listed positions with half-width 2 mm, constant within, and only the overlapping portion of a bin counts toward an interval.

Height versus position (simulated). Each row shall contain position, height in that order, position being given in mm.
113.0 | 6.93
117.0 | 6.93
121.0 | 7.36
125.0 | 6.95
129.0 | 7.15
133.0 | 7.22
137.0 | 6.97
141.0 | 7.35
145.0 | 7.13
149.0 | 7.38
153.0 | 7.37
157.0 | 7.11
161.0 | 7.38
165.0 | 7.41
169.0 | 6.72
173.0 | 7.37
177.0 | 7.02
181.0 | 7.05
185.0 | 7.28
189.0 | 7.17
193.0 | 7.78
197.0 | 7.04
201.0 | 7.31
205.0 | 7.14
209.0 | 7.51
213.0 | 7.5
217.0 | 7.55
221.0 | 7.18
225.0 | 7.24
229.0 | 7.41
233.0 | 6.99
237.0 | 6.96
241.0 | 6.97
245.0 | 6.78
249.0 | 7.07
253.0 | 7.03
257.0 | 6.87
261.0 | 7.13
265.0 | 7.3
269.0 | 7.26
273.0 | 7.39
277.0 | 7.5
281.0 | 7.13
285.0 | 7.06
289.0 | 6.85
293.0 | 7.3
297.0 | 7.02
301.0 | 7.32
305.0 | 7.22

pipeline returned 7.53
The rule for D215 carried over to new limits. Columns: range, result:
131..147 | 7.17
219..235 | 7.21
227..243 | 7.08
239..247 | 6.88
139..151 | 7.29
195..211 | 7.25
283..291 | 6.96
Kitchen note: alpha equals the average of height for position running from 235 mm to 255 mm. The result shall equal 6.96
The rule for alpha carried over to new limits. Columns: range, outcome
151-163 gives 7.29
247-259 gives 6.99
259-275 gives 7.27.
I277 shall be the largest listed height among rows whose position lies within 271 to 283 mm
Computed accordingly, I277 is 7.5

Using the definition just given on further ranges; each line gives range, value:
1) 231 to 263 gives 7.13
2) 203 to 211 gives 7.51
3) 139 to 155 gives 7.38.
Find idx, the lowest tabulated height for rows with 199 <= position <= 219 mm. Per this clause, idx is 7.14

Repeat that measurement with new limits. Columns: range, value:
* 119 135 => 6.95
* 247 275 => 6.87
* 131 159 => 6.97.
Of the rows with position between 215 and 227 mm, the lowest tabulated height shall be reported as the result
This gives 7.18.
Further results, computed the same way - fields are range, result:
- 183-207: 7.04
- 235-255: 6.78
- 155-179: 6.72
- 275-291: 6.85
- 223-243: 6.96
